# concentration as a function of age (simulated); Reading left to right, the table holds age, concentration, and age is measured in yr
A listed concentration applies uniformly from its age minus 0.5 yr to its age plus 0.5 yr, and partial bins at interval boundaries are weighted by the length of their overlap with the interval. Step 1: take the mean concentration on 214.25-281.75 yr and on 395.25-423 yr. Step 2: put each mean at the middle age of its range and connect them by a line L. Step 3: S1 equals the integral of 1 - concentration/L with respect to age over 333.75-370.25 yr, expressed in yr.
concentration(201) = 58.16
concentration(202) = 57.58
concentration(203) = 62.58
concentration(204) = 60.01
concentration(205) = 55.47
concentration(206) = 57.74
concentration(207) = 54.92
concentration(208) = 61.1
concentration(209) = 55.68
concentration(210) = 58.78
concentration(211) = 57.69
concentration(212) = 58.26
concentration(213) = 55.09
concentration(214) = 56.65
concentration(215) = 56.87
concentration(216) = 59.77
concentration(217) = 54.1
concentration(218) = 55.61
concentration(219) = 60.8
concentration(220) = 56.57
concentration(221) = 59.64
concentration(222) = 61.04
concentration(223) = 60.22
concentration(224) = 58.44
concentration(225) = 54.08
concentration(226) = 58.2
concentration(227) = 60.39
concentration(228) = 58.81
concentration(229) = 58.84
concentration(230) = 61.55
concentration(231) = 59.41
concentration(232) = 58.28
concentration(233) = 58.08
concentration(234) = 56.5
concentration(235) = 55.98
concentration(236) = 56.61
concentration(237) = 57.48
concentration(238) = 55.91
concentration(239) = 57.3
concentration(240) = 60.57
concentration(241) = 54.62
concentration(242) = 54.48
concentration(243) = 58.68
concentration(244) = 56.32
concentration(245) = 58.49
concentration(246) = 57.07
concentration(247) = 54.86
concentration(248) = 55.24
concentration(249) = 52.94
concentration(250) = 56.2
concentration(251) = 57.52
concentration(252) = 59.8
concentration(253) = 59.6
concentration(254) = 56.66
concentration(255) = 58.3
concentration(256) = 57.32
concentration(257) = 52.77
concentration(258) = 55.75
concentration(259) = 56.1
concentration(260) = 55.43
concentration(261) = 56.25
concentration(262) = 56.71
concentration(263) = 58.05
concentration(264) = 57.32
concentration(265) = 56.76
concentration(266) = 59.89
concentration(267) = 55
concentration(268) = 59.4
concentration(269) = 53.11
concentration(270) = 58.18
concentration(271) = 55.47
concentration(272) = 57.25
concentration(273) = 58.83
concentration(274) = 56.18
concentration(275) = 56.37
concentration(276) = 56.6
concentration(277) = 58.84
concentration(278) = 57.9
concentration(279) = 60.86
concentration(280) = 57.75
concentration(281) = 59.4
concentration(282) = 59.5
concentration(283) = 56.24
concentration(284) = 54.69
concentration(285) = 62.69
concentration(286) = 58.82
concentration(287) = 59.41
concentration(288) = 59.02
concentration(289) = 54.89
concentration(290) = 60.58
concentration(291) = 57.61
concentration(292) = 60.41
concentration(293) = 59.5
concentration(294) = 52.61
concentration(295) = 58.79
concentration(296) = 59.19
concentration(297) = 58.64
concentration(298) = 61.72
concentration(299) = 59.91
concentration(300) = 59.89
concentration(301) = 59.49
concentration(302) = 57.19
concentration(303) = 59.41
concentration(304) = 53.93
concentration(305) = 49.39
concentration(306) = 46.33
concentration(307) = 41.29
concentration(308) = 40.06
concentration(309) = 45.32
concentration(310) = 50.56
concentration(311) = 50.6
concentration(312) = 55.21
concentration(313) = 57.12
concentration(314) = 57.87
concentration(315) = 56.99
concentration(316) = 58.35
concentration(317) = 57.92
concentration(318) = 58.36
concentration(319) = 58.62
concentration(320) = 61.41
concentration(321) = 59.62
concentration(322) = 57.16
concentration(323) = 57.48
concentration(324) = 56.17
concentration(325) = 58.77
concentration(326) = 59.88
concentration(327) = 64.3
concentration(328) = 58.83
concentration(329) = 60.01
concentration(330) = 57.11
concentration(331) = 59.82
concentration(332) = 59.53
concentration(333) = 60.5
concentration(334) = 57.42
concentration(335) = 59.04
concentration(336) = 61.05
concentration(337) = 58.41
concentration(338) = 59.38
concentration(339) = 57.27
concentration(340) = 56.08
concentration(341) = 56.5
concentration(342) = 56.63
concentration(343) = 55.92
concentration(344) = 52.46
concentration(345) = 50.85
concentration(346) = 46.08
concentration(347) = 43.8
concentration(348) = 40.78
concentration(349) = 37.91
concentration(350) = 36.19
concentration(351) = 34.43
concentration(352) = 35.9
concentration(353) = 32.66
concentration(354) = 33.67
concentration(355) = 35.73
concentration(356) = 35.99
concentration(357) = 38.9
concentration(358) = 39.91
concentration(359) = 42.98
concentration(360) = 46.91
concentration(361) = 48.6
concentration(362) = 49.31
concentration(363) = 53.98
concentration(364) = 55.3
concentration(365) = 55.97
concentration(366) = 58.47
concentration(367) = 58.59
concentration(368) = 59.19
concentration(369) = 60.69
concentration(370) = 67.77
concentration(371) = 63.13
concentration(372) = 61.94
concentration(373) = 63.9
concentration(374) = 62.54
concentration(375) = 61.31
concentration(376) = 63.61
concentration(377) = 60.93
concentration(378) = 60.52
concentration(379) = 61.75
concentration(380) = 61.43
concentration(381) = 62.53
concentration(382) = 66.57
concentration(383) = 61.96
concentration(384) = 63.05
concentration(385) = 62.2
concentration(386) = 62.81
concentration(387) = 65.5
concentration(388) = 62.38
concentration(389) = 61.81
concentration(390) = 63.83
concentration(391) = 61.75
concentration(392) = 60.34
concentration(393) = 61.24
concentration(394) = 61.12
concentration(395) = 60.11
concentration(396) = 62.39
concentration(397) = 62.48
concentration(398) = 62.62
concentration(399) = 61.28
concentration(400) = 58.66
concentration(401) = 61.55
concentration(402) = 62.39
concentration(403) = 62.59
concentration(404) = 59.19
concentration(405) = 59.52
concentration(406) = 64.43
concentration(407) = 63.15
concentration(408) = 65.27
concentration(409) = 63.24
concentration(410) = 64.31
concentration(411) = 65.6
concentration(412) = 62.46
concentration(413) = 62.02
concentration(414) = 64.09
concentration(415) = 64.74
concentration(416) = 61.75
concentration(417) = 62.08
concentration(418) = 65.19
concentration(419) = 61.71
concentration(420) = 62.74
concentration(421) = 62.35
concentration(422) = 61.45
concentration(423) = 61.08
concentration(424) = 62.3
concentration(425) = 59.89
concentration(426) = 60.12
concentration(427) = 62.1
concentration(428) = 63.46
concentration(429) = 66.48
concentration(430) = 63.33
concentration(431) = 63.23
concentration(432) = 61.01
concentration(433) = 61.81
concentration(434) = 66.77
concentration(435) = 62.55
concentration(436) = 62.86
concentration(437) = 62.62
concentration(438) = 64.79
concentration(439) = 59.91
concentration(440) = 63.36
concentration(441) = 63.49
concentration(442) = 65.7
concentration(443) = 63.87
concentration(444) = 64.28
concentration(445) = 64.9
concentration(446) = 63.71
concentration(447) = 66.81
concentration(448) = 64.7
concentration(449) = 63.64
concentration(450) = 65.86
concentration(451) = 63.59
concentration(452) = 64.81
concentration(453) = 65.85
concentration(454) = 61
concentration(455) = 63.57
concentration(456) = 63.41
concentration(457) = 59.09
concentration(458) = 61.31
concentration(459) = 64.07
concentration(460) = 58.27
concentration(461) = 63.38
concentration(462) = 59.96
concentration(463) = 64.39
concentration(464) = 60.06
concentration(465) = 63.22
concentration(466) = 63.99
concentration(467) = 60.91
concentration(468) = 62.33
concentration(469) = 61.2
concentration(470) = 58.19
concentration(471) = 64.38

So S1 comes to 6.9 yr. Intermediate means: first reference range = 57.4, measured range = 49.3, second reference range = 62.5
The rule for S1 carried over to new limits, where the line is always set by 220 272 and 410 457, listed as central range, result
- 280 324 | 2.01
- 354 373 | 2.92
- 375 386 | -0.15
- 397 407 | 0.12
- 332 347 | 1.07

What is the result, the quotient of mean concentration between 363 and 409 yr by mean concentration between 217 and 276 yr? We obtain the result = 1.1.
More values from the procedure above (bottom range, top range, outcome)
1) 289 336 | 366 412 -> 1.10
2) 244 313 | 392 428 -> 1.10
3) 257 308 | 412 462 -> 1.11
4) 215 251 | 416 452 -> 1.10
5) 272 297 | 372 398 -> 1.07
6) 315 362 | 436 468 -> 1.22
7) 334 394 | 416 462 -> 1.16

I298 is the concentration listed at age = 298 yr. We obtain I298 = 61.72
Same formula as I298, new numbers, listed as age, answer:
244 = 56.32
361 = 48.6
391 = 61.75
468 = 62.33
